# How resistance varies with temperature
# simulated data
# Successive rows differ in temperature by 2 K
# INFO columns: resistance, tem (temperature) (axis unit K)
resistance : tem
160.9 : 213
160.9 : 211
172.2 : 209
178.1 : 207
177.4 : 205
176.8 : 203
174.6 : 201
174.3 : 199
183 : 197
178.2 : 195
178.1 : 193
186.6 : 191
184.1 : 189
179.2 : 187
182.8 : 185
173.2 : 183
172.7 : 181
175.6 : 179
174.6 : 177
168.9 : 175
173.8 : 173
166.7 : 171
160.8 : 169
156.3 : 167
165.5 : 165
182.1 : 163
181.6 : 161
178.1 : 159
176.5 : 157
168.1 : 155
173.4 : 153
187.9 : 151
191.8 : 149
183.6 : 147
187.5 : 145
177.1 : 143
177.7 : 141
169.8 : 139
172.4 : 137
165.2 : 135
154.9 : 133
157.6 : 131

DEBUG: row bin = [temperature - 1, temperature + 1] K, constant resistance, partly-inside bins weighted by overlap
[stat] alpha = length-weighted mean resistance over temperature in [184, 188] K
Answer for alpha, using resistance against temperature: 181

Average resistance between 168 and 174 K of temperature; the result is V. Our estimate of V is 167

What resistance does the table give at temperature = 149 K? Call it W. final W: 191.8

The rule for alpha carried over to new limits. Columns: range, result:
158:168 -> 173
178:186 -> 176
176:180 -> 175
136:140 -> 171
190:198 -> 181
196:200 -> 179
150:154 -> 181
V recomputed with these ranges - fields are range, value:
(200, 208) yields 177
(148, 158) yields 180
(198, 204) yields 175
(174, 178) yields 172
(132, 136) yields 160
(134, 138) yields 169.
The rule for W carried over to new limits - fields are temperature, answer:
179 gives 175.6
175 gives 168.9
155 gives 168.1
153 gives 173.4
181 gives 172.7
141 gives 177.7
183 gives 173.2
